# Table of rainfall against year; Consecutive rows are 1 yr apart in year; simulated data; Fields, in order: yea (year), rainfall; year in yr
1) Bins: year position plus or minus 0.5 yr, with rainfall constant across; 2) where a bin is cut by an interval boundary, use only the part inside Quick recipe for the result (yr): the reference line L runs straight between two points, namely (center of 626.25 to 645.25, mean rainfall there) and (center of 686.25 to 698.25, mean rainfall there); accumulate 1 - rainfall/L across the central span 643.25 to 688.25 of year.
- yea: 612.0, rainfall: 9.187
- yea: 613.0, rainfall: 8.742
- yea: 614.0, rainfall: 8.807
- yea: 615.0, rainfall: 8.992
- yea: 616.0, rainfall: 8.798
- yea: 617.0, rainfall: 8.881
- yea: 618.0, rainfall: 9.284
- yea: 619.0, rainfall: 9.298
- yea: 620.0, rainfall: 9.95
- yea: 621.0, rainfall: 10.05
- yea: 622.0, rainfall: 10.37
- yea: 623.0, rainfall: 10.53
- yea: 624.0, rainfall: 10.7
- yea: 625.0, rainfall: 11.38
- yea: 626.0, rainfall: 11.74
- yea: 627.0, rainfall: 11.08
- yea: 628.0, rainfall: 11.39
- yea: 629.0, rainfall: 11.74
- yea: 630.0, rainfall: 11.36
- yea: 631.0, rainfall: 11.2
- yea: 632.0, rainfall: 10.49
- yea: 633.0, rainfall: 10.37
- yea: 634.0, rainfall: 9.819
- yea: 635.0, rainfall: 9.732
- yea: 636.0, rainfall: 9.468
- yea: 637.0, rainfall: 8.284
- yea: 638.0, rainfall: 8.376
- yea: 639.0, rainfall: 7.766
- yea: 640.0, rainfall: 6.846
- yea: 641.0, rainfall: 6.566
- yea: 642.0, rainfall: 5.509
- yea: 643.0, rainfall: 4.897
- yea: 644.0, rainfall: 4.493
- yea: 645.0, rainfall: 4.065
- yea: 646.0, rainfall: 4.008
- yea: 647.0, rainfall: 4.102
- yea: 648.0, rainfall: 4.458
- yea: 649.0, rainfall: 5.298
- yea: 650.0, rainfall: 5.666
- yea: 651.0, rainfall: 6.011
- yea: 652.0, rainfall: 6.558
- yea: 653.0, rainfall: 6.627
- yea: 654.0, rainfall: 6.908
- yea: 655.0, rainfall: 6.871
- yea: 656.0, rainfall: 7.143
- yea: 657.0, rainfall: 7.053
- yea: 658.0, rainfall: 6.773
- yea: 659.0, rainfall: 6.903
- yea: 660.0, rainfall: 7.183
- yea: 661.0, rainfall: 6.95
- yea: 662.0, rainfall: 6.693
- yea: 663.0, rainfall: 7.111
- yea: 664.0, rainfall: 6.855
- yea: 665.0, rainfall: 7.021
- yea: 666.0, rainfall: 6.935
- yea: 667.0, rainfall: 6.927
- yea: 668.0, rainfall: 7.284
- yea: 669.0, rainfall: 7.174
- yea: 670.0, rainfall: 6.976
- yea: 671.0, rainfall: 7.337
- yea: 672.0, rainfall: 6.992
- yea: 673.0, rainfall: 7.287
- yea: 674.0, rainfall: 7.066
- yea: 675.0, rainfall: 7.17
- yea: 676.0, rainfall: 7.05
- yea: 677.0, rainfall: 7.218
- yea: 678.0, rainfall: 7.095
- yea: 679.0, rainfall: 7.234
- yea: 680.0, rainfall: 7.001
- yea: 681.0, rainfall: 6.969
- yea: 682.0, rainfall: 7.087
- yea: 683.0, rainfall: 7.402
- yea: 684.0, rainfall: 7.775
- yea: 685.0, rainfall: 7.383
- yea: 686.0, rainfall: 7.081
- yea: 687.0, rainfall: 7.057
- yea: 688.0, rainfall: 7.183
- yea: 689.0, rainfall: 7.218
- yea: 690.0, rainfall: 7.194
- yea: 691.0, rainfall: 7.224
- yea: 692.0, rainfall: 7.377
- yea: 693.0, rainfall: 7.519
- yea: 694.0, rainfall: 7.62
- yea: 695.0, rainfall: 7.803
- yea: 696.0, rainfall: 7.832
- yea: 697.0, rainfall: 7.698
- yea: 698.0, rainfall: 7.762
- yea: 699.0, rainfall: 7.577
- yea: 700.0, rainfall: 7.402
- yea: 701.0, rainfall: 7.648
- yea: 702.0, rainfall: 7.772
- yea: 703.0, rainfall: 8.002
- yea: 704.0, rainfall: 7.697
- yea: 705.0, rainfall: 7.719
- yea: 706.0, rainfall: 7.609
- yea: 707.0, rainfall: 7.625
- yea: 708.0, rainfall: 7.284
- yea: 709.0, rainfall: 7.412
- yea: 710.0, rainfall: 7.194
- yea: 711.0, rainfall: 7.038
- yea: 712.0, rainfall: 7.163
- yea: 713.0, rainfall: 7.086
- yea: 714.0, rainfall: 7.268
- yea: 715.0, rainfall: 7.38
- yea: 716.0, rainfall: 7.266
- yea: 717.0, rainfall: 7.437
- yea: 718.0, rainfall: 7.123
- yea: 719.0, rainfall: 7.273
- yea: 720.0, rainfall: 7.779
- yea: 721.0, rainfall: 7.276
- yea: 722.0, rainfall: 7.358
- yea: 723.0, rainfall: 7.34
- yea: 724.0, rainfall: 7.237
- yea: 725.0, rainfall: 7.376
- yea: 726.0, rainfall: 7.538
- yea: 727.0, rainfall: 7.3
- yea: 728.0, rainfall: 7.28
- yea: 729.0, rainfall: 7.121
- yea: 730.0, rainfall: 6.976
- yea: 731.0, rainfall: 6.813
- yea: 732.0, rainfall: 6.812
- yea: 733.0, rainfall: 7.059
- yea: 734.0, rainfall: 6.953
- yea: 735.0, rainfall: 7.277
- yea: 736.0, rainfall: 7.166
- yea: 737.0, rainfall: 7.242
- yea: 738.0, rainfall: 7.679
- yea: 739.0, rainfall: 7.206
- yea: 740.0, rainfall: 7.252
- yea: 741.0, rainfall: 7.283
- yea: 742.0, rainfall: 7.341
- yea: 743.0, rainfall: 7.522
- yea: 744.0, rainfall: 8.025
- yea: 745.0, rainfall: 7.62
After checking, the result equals 7.6 yr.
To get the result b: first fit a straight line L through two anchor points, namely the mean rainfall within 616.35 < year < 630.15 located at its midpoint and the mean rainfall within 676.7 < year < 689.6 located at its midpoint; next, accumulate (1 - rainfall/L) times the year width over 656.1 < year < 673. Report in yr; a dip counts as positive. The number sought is 2.47 yr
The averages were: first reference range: 10.5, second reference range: 7.21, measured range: 7.02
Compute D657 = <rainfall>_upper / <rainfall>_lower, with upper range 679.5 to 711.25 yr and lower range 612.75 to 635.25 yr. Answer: 0.7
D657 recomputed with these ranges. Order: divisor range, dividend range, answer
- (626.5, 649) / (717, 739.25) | 0.91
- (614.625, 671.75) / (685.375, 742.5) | 0.93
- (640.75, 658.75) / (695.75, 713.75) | 1.31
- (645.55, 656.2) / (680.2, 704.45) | 1.30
